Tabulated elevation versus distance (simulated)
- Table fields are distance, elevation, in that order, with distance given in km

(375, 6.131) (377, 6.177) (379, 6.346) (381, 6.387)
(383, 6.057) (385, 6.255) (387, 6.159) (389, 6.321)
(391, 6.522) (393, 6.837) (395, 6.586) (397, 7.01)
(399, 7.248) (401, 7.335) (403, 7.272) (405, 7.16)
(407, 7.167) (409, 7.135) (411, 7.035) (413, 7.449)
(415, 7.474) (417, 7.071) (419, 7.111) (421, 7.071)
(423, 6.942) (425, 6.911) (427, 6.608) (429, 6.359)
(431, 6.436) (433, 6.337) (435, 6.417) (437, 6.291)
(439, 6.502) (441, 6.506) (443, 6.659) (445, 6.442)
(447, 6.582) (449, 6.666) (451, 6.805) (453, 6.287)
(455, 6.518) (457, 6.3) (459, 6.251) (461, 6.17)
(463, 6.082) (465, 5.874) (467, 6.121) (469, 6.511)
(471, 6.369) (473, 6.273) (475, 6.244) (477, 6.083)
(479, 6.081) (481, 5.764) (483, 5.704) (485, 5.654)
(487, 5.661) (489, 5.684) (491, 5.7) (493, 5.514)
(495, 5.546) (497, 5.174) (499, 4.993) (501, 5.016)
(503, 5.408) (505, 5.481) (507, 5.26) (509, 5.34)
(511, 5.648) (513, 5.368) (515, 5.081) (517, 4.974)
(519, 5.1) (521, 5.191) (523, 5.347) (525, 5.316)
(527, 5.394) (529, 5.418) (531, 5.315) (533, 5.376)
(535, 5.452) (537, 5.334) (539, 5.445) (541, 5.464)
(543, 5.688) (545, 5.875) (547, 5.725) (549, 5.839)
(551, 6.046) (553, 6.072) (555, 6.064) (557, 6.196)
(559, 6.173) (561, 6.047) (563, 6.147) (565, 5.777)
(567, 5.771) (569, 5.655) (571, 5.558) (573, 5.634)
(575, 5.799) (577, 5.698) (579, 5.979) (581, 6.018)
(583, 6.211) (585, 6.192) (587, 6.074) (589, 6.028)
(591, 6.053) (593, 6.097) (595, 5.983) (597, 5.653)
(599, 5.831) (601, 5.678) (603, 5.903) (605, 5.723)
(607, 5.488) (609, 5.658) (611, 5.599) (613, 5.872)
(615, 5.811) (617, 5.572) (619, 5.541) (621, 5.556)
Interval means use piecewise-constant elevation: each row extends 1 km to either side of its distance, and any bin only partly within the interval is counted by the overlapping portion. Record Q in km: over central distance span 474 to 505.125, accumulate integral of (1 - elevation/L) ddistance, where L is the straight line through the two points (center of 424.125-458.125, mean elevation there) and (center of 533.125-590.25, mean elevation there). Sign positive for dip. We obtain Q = 3.2 km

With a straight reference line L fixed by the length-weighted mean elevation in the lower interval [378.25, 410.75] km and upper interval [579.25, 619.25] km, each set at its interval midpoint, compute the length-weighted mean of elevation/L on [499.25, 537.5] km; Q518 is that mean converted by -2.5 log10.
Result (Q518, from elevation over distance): 0.17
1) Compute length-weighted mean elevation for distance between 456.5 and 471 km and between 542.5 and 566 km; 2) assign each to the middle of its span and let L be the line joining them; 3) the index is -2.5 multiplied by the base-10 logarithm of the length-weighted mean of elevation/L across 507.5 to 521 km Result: 0.16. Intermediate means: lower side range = 6.2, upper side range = 5.98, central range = 5.25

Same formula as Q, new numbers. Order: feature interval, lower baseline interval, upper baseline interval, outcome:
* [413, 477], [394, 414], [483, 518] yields -1.37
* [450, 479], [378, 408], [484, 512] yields -2.13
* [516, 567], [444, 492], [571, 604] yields 3.17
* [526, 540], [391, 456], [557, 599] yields 1.81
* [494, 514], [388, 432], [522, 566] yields 2.48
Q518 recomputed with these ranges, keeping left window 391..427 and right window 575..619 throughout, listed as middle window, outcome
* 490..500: 0.21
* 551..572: 0.02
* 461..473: 0.08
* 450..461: 0.06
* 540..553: 0.07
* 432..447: 0.07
